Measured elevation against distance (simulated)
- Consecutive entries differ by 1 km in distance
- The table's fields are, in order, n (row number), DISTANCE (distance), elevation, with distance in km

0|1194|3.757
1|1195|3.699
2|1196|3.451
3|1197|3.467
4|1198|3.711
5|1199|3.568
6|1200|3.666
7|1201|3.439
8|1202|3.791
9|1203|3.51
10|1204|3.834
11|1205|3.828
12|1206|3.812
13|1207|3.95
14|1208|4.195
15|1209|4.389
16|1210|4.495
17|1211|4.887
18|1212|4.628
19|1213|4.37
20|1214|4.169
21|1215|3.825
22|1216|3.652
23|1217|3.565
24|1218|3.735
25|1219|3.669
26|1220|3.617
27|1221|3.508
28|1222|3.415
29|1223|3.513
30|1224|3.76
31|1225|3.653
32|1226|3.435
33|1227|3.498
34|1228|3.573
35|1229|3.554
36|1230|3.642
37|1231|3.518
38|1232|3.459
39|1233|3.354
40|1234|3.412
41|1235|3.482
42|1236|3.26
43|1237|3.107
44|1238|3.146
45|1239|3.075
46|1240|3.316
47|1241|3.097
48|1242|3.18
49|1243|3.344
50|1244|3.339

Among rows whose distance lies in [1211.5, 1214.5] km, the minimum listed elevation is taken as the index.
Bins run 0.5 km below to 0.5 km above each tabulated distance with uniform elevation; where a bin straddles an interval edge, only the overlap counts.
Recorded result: 4.169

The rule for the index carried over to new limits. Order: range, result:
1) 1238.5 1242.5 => 3.075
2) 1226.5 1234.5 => 3.354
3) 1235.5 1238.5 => 3.107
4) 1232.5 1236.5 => 3.26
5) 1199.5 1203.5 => 3.439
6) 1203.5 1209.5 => 3.812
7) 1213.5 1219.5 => 3.565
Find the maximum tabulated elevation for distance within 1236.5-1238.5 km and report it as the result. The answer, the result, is 3.146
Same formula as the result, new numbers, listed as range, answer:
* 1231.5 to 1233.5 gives 3.459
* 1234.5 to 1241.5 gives 3.482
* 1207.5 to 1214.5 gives 4.887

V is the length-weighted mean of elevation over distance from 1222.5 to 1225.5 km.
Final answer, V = 3.64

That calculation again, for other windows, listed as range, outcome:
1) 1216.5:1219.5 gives 3.66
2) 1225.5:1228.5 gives 3.5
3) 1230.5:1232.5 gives 3.49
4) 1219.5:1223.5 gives 3.51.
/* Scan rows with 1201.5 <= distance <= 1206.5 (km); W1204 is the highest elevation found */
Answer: 3.834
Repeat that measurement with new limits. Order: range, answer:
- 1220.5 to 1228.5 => 3.76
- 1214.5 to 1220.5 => 3.825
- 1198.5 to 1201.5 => 3.666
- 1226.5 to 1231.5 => 3.642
